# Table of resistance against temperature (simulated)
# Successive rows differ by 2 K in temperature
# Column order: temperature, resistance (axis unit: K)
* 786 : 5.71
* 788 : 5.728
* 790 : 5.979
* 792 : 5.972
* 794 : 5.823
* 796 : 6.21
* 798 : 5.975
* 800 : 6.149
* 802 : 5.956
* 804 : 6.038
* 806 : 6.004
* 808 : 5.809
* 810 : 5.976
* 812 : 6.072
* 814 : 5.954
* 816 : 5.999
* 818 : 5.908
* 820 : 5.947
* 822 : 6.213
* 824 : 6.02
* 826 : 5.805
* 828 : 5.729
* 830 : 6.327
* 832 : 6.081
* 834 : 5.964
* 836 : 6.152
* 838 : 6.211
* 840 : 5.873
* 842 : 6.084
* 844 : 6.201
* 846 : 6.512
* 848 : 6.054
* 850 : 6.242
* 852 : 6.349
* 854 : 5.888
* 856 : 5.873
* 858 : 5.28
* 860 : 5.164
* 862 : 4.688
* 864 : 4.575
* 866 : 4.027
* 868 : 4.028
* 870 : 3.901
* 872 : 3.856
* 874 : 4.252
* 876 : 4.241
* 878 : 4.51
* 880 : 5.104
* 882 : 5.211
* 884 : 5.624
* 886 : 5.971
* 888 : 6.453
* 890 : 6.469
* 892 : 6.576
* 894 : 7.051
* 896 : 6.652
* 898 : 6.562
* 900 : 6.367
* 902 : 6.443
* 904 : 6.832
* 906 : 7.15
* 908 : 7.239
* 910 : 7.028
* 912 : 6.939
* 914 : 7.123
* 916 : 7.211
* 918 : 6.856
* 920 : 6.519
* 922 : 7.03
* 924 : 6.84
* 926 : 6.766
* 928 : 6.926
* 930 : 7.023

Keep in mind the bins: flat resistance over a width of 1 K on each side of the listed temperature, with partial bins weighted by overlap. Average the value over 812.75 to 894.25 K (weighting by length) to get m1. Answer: 5.61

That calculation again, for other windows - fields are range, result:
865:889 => 4.76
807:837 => 6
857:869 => 4.63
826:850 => 6.1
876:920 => 6.4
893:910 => 6.8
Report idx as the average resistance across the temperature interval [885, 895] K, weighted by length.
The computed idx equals 6.5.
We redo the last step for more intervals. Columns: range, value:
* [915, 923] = 6.9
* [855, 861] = 5.44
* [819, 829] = 5.94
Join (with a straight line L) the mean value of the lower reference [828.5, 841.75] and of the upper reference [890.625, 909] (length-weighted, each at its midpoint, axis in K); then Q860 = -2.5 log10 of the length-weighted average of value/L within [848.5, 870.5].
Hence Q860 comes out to 0.23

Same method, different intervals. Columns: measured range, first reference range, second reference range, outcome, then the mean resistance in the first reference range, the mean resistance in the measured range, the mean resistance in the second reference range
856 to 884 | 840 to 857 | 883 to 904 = 0.33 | 6.13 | 4.61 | 6.44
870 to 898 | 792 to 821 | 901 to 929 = 0.21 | 5.99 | 5.51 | 6.92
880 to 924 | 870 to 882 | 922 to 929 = -0.16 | 4.42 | 6.6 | 6.87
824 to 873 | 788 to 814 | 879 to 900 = 0.10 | 5.98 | 5.55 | 6.18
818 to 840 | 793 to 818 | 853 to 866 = -0.08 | 5.99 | 6.03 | 5.15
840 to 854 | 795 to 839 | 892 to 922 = 0.02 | 6.02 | 6.19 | 6.85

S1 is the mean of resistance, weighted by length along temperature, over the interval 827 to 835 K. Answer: 6.03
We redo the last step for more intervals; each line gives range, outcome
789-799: 5.99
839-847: 6.17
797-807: 6.02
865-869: 4.03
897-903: 6.46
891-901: 6.64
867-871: 3.96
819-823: 6.08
